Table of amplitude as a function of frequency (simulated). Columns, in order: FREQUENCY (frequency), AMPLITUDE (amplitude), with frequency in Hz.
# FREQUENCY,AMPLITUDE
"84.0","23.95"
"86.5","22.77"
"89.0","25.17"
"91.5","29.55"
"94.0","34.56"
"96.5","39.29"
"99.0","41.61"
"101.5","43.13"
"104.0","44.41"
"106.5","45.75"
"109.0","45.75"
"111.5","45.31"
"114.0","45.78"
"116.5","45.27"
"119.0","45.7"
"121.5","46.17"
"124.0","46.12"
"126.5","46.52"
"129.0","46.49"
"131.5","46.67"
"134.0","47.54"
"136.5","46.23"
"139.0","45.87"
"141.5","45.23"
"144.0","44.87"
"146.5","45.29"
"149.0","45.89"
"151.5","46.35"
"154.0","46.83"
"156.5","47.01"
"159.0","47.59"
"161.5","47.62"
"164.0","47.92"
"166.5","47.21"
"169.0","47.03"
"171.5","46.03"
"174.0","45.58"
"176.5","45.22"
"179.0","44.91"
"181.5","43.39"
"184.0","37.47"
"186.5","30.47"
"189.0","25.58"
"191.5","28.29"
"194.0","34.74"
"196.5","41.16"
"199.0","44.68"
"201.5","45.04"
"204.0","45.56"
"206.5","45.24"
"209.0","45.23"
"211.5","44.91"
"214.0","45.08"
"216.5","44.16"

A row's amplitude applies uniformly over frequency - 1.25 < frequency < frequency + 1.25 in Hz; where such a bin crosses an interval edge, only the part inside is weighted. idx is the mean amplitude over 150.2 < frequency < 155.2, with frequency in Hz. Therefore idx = 46.6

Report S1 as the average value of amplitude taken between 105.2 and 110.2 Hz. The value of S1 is 45.7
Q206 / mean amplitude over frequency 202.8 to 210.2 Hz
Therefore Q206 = 45.3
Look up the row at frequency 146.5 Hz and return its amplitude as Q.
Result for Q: 45.29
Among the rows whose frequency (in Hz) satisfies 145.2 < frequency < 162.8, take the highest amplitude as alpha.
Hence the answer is 47.62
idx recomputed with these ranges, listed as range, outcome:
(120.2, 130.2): 46.3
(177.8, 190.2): 36.4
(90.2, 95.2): 32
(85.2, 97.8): 30.3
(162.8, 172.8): 47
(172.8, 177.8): 45.4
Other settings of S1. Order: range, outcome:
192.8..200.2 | 40.2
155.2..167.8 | 47.5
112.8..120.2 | 45.6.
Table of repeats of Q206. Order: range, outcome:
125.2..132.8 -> 46.6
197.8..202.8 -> 44.9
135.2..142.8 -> 45.8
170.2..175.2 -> 45.8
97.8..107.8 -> 43.7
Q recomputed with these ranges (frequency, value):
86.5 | 22.77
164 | 47.92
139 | 45.87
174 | 45.58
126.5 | 46.52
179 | 44.91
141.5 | 45.23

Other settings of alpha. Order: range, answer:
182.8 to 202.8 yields 45.04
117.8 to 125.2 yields 46.17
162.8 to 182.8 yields 47.92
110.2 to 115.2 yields 45.78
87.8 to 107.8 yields 45.75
